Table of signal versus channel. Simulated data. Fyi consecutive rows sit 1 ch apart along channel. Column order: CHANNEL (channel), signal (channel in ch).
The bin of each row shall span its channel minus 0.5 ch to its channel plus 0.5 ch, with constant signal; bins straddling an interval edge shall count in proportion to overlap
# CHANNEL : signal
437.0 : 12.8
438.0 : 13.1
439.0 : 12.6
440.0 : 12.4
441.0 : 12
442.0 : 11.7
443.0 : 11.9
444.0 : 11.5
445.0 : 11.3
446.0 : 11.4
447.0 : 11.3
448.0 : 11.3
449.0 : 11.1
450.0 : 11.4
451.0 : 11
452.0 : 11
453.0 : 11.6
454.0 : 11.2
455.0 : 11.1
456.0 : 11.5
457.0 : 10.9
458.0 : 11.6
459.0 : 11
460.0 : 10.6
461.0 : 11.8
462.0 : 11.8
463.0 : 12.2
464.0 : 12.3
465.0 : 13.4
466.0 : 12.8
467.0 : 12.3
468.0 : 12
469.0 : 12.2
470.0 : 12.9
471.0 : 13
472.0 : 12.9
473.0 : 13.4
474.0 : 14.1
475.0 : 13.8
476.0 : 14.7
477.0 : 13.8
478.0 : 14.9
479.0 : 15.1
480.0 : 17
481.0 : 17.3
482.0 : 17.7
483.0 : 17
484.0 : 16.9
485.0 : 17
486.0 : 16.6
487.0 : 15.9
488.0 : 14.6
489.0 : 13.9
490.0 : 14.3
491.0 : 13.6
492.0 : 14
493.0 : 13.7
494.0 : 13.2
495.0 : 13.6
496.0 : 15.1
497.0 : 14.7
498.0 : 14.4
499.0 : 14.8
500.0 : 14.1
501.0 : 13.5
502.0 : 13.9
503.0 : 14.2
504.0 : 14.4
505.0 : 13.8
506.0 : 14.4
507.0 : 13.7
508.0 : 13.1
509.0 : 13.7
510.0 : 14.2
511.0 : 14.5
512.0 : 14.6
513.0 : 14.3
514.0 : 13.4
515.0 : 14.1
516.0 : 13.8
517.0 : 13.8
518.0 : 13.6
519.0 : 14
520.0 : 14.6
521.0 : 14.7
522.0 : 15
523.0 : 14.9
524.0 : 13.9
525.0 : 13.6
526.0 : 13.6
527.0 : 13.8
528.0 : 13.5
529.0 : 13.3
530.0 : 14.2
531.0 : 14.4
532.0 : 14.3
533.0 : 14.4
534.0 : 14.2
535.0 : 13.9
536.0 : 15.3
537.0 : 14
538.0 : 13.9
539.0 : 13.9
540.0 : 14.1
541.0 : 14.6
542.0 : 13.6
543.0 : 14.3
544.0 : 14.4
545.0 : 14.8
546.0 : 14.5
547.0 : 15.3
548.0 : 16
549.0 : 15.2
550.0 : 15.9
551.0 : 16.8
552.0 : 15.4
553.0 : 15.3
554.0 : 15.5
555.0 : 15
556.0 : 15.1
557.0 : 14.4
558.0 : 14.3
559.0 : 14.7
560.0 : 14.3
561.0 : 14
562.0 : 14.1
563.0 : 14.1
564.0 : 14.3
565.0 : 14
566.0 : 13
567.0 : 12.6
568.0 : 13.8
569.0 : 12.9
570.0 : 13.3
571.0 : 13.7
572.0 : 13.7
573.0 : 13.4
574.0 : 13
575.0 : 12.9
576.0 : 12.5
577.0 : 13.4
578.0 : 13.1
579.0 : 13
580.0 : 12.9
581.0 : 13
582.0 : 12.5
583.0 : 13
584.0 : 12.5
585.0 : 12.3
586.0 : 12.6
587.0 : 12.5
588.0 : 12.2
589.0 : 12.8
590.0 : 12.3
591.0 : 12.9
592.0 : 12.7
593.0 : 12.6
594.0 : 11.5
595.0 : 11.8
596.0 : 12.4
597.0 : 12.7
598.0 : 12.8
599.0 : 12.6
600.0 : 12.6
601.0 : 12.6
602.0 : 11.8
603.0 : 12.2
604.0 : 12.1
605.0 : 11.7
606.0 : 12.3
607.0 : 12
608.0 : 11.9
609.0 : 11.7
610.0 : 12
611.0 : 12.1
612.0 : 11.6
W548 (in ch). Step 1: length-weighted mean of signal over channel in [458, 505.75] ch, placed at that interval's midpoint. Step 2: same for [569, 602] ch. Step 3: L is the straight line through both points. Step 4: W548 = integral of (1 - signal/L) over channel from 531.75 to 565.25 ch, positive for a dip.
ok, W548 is -3.71 ch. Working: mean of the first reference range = 14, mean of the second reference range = 12.7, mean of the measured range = 14.7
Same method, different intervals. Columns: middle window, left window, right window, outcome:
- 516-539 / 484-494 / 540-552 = 1.30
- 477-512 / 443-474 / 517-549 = -4.80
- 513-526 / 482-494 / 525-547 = 0.38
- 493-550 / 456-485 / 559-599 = -3.84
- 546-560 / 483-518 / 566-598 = -1.97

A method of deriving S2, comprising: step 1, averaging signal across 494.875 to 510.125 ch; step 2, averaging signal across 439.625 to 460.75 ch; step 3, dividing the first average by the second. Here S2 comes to 1.24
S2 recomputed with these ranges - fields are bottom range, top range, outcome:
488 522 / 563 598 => 0.92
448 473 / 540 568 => 1.24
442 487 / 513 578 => 1.09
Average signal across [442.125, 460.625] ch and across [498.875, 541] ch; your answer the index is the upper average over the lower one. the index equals 1.2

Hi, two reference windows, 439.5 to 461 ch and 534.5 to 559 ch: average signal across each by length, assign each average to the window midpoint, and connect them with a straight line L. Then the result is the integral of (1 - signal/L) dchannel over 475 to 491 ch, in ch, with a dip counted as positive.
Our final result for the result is -4.0 ch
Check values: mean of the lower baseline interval 11.4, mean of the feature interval 15.7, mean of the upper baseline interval 14.8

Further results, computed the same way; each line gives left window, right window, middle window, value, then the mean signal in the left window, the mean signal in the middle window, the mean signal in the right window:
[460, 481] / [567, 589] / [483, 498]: -1.8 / 13.4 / 14.9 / 12.9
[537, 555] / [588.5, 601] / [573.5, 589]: 0.5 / 14.9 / 12.8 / 12.5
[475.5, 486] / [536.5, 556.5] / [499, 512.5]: 1.4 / 16.2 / 14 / 14.9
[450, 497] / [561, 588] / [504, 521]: -0.8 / 13.5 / 14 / 13.2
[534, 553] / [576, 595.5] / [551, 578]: -0.6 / 14.8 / 14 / 12.6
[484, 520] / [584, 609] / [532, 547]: -0.9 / 14.3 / 14.3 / 12.3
